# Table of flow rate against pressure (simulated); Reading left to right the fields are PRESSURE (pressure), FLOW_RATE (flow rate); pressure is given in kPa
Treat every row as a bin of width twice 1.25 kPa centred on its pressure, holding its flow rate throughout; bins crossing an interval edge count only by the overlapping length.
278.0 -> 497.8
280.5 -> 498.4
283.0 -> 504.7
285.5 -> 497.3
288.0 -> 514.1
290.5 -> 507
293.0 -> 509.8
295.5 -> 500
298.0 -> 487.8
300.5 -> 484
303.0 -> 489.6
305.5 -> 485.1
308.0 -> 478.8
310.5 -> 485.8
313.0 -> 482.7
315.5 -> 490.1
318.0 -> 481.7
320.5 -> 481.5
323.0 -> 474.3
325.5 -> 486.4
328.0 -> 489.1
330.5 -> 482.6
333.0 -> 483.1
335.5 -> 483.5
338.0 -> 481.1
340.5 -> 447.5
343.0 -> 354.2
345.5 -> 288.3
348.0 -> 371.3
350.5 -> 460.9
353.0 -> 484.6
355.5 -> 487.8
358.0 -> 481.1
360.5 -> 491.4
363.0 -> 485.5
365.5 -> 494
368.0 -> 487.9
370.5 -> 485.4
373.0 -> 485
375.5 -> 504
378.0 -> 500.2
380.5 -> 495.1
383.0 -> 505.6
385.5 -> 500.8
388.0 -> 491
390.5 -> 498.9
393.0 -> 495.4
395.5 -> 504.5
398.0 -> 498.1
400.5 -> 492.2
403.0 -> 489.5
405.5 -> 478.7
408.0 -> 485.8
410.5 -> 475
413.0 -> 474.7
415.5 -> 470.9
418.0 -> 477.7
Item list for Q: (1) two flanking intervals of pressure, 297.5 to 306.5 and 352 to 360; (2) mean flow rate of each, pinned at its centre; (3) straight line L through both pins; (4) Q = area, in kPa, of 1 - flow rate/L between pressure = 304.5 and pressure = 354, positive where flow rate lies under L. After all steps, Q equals 2.8 kPa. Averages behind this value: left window 487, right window 485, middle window 458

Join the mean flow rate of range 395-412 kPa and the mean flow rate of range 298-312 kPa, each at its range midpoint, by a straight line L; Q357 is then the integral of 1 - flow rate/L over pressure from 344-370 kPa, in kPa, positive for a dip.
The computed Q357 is 1.79 kPa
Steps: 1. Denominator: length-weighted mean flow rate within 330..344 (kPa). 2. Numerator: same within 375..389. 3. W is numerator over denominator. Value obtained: 1.1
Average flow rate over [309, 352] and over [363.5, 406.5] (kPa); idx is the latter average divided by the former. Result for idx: 1.09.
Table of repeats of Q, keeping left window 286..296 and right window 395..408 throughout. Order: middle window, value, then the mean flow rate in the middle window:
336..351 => 2.9 kPa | 402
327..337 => 0.3 kPa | 484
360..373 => 0.2 kPa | 488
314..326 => 0.5 kPa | 483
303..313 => 0.4 kPa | 484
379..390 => -0.1 kPa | 498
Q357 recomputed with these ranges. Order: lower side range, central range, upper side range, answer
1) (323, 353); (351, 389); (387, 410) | -1.8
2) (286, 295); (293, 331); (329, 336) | 0.7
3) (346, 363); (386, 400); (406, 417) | -0.8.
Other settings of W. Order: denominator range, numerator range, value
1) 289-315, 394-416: 0.99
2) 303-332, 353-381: 1.01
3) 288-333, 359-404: 1.01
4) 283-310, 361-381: 0.99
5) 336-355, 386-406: 1.18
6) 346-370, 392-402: 1.07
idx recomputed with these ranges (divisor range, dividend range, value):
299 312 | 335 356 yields 0.88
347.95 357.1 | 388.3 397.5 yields 1.08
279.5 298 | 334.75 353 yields 0.83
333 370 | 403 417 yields 1.06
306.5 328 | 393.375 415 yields 1.01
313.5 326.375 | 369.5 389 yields 1.03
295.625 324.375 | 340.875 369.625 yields 0.92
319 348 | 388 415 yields 1.09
